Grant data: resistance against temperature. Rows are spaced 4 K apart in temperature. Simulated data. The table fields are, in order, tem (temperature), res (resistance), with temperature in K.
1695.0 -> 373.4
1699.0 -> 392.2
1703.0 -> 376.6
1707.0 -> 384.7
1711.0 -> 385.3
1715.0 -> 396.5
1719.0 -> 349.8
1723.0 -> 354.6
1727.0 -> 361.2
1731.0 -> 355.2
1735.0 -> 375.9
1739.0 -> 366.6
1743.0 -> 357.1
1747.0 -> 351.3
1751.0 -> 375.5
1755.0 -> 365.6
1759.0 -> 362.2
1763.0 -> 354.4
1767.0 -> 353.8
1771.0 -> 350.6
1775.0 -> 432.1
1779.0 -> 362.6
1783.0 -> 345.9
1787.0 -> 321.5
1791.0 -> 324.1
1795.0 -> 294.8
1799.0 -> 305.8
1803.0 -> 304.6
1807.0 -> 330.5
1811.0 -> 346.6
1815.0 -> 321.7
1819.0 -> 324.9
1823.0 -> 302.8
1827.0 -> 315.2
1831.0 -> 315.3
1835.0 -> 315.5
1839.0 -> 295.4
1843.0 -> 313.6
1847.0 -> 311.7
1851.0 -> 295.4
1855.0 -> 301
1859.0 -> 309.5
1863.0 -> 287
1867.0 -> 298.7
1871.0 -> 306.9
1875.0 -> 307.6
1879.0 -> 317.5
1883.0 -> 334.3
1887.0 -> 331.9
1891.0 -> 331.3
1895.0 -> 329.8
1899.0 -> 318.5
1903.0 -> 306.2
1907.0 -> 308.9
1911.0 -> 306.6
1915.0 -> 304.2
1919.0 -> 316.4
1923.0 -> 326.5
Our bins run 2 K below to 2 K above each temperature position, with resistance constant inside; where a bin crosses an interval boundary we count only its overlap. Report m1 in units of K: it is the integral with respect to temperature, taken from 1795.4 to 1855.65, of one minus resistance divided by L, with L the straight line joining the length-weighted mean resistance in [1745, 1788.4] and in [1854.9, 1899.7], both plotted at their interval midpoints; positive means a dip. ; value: 4.3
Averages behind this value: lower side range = 362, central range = 313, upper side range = 315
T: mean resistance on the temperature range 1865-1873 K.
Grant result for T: 303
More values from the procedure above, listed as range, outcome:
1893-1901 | 324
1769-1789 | 363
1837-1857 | 303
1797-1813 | 322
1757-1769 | 357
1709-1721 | 377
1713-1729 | 366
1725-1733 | 358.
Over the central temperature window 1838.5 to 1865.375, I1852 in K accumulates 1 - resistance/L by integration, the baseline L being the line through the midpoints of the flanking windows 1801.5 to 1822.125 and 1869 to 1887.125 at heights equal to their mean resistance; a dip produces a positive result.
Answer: 1.6 K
